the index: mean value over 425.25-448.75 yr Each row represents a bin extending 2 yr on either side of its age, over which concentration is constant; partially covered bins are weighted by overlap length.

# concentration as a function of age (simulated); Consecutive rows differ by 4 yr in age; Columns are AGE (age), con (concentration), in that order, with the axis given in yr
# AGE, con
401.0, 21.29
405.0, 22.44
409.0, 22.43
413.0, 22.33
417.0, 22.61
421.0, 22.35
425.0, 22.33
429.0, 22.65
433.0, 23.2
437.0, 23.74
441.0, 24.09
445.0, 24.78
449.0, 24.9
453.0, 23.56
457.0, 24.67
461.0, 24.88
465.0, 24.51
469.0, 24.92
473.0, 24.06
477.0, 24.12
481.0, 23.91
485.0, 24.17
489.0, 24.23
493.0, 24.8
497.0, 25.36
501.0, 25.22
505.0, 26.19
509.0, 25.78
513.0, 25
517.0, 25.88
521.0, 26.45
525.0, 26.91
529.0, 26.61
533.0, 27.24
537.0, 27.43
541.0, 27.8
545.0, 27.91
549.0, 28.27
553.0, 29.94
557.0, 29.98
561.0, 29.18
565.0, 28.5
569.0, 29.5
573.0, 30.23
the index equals 23.7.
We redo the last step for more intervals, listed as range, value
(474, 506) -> 24.7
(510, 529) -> 26.1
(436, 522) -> 24.8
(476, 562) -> 26.5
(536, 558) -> 28.5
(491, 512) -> 25.4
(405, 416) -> 22.4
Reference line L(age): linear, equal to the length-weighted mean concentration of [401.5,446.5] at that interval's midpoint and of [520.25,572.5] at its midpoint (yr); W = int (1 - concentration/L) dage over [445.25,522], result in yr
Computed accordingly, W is 1.92 yr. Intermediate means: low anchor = 22.9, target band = 24.9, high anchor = 28.2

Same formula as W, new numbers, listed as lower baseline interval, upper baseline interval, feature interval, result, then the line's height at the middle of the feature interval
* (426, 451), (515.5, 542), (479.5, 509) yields 0.9 yr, 25.7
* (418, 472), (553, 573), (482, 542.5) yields 2.6 yr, 27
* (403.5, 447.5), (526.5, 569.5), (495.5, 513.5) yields 0.6 yr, 26.5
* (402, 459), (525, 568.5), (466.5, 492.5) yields 1.1 yr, 25.4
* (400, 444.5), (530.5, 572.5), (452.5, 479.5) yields 0.3 yr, 24.8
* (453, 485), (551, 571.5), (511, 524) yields 0.6 yr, 27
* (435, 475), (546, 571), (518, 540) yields 0.7 yr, 27.8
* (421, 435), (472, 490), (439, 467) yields -1.4 yr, 23.3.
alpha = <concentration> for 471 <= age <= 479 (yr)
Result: 24.1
